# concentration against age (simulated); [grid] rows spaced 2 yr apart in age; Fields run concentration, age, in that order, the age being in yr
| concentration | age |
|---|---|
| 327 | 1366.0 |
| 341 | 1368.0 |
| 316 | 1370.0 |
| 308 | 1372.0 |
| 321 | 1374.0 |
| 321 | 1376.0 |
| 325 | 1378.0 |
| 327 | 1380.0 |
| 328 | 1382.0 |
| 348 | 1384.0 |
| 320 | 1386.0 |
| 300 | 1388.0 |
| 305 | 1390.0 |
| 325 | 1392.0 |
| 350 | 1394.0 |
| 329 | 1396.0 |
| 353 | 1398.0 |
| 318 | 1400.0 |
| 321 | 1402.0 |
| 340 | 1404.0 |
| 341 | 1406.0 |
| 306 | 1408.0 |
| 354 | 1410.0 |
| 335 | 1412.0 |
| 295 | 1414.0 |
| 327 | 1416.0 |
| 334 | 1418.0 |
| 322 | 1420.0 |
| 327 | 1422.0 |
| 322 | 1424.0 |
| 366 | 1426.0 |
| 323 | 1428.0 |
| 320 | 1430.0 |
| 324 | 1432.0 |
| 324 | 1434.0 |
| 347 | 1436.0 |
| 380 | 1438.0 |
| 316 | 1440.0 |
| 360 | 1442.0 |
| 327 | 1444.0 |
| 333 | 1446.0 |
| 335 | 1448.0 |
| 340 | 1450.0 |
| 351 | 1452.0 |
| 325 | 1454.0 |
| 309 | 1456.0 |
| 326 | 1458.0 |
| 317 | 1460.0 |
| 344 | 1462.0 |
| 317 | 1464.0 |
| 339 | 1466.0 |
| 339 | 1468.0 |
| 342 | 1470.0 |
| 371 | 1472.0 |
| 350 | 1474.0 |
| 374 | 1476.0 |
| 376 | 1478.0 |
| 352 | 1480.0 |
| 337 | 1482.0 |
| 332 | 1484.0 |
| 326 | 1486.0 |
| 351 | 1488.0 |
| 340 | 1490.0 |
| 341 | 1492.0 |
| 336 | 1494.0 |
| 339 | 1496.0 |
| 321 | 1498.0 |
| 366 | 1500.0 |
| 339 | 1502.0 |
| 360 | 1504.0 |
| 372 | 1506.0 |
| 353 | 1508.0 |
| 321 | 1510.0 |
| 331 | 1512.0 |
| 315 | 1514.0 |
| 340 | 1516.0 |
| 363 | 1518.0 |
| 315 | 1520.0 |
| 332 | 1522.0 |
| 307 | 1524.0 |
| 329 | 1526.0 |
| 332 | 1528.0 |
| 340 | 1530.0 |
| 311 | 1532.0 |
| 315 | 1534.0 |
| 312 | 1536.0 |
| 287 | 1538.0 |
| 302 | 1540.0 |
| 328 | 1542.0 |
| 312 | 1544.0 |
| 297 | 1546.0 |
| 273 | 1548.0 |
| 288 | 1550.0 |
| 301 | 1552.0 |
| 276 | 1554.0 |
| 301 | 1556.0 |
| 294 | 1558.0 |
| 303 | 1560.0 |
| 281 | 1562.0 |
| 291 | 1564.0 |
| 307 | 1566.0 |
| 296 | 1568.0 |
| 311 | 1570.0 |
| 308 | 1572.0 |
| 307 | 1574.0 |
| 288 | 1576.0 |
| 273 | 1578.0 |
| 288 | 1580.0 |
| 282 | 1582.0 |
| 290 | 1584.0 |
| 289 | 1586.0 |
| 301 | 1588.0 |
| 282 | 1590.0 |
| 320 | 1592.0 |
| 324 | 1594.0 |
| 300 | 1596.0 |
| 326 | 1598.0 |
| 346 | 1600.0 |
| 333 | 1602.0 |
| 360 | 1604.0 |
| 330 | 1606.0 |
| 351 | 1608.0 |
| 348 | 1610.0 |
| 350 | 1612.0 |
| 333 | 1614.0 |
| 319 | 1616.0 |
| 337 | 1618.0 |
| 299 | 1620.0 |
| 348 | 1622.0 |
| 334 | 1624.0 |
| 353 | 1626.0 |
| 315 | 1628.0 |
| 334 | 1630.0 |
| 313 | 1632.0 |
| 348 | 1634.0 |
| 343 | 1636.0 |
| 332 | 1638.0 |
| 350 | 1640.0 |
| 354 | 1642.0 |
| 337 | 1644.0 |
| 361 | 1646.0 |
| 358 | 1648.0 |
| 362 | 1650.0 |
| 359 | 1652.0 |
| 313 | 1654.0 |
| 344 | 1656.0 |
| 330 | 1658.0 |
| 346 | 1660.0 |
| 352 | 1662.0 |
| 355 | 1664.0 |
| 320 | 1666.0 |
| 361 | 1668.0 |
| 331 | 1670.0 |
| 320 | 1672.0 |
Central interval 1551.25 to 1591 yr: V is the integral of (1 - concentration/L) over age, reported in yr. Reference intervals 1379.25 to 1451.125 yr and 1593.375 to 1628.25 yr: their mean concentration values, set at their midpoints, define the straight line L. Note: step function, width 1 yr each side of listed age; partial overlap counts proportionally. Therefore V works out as 4.8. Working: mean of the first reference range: 331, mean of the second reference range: 334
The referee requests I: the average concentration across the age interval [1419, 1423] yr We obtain 324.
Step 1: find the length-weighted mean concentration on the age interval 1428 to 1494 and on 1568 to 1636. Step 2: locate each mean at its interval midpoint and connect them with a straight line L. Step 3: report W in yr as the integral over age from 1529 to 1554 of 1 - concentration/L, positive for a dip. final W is 1.80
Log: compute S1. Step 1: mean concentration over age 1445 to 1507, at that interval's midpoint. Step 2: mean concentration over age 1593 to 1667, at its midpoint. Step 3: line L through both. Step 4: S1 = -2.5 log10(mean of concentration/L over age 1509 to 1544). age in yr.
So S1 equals 0.06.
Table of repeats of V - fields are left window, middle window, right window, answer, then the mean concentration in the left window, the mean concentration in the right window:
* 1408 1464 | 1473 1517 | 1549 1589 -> -4.1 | 332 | 294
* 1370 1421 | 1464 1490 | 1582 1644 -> -1.7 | 326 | 328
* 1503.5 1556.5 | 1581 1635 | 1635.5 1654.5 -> 2.2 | 319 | 348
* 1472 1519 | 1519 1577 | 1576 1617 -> 4.5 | 346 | 317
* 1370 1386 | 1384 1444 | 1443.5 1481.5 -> 0.1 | 324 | 340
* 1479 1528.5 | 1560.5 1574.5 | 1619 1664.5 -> 1.6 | 338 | 341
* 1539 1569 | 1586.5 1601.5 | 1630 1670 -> 0.1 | 297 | 344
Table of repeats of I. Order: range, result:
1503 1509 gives 362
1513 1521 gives 333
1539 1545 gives 314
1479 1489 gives 340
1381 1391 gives 320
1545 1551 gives 286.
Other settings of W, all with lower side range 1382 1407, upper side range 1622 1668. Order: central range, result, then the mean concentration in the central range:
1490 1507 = -0.60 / 346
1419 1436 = 0.06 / 330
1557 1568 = 1.38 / 295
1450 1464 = 0.16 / 329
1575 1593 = 2.58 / 290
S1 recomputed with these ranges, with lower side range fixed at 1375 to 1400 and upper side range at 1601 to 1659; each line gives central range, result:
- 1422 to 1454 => -0.02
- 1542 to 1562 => 0.14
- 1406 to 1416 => 0.01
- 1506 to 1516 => -0.01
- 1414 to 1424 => 0.02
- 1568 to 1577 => 0.12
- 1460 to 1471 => -0.01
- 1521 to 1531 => 0.02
